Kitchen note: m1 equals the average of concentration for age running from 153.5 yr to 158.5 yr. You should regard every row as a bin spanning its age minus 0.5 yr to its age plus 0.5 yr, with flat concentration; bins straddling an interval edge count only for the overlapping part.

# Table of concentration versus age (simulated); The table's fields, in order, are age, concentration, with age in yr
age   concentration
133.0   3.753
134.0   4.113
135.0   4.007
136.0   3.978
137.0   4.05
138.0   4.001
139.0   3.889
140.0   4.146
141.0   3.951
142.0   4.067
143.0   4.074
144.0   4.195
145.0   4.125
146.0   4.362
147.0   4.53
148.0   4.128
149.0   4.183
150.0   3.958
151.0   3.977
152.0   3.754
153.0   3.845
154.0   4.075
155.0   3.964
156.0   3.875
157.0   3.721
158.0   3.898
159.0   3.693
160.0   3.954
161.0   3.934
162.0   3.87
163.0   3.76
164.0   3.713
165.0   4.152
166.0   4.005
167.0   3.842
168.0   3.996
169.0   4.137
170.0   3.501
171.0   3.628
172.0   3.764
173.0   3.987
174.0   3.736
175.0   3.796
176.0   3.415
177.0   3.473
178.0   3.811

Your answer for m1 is 3.91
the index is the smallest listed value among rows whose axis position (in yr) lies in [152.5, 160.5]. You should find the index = 3.693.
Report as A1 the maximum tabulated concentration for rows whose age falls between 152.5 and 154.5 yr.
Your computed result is 4.075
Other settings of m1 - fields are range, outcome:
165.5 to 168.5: 3.95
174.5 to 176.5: 3.61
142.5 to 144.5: 4.13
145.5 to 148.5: 4.34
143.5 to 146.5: 4.23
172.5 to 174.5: 3.86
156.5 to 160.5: 3.82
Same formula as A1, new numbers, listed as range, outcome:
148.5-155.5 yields 4.183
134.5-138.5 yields 4.05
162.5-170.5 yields 4.152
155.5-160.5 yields 3.954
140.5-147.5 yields 4.53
